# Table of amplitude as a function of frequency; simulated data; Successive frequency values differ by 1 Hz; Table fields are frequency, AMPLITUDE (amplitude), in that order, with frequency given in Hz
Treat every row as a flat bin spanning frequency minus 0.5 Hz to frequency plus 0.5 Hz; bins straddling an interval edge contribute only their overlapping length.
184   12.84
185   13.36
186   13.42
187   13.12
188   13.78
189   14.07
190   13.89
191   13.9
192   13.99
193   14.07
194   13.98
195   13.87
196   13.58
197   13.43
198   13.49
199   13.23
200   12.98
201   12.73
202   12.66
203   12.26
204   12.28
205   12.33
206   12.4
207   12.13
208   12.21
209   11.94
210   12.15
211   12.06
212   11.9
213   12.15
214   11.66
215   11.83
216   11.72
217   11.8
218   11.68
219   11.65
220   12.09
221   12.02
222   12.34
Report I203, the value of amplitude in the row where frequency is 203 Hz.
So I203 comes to 12.26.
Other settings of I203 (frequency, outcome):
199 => 13.23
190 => 13.89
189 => 14.07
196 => 13.58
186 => 13.42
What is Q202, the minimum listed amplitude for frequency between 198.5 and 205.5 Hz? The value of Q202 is 12.26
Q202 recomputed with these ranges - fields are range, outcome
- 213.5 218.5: 11.66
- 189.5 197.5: 13.43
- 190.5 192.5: 13.9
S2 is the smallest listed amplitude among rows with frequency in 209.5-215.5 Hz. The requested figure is 11.66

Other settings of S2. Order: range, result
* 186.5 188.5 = 13.12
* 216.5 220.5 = 11.65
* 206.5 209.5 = 11.94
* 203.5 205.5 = 12.28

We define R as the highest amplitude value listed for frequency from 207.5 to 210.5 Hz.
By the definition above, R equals 12.21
